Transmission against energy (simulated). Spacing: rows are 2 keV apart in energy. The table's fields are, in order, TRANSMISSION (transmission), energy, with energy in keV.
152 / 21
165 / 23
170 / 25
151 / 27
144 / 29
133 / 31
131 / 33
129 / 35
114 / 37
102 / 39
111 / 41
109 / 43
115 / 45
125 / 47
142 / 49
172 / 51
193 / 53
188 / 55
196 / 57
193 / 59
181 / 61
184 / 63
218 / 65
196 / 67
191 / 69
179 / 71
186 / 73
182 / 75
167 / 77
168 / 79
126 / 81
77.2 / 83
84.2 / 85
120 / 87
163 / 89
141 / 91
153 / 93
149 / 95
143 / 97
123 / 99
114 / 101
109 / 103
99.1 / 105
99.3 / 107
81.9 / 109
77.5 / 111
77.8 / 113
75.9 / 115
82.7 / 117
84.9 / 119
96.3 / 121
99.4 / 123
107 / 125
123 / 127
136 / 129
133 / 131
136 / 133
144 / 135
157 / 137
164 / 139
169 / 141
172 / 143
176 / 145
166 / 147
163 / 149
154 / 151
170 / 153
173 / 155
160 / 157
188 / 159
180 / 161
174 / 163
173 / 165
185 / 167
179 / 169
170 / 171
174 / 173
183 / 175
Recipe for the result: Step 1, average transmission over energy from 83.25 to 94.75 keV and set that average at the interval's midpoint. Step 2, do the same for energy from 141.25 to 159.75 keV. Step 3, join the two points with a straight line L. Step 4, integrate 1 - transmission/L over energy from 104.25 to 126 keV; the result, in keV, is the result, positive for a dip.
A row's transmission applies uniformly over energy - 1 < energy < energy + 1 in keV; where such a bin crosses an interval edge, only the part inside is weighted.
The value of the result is 8.50 keV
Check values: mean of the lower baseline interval 130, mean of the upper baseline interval 169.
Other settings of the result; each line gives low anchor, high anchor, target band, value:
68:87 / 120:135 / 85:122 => 7.0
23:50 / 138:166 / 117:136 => 5.4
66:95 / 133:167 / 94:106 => 2.6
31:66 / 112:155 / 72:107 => 2.2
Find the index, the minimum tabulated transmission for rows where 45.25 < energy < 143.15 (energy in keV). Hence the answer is 75.9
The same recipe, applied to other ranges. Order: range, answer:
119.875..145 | 96.3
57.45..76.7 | 179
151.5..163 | 160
